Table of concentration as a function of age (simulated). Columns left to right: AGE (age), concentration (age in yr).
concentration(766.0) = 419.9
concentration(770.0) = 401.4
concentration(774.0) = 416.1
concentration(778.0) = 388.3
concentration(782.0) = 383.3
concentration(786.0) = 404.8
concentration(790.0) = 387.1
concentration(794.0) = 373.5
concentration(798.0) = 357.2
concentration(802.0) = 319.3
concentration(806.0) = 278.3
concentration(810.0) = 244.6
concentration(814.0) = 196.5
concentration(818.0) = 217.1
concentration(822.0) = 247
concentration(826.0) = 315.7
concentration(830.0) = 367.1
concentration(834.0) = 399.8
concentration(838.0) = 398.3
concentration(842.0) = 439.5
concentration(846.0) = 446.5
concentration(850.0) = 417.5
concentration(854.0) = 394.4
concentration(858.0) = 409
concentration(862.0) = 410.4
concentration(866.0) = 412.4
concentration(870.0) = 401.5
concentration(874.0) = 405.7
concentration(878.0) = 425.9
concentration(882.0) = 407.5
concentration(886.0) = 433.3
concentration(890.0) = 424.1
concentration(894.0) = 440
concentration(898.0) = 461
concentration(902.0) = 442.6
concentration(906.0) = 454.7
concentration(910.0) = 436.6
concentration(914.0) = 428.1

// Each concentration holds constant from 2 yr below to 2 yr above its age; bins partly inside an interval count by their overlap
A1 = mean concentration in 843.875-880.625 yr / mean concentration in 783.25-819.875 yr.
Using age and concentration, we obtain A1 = 1.3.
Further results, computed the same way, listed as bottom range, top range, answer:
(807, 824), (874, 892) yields 1.83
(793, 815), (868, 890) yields 1.41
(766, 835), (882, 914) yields 1.30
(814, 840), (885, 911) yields 1.41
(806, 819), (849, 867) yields 1.78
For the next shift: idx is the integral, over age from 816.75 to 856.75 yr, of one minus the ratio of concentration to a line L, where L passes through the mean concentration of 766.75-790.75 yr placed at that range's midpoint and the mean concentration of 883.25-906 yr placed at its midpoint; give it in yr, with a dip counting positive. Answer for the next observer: 5.0 yr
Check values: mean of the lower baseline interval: 399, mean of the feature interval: 368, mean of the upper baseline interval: 440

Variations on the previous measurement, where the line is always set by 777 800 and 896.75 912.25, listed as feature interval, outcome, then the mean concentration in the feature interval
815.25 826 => 4.2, 245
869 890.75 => 0.9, 417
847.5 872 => 0.8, 408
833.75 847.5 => -0.4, 423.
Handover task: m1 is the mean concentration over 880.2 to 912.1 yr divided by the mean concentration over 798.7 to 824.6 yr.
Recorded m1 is 1.70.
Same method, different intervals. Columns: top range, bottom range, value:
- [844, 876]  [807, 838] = 1.42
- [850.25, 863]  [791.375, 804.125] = 1.16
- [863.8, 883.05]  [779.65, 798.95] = 1.07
